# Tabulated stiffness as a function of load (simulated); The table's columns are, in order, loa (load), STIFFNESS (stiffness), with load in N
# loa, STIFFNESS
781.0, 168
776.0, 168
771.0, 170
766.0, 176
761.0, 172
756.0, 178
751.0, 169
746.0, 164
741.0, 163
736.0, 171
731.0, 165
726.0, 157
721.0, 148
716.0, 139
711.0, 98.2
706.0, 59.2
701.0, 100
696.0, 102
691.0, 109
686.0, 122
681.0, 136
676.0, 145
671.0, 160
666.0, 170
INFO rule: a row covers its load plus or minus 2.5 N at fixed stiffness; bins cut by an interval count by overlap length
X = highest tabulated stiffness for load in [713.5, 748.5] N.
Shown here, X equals 171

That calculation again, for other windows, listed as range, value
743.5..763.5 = 178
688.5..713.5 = 109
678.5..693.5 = 136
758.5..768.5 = 176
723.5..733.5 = 165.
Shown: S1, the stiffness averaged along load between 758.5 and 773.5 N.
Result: 173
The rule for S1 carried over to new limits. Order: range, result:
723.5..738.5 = 164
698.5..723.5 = 109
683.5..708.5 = 98.4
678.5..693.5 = 122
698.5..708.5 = 79.6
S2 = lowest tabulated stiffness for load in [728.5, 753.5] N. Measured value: 163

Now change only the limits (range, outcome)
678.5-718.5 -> 59.2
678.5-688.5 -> 122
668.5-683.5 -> 136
